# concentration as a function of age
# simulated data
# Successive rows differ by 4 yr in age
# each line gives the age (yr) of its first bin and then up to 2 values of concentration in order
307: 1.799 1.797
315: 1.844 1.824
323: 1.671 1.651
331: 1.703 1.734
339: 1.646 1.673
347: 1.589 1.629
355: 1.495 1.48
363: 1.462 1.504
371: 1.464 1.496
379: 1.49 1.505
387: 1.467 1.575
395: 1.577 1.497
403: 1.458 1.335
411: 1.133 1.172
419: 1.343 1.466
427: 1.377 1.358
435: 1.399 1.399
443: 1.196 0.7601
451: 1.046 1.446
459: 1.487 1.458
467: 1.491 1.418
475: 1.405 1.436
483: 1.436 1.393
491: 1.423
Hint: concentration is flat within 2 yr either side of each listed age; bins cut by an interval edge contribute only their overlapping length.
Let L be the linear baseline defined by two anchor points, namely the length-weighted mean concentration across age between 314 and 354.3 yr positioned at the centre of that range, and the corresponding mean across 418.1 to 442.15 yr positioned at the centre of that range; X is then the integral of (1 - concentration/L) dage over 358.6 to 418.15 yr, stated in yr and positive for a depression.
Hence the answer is 3.1 yr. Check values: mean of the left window 1.69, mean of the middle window 1.44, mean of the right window 1.38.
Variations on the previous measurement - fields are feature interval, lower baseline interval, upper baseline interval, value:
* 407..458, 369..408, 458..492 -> 6.91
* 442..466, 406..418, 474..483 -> 1.89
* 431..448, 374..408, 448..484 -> 2.27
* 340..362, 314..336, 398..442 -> 0.78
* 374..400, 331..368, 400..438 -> -1.10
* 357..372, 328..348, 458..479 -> 1.37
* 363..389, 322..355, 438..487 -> 1.16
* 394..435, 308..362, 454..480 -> 4.52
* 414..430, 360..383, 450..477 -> 1.00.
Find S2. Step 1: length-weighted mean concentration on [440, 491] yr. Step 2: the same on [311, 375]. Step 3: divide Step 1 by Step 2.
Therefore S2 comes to 0.82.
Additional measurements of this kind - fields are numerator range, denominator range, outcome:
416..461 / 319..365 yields 0.80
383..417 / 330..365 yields 0.88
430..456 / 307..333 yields 0.69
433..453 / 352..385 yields 0.78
